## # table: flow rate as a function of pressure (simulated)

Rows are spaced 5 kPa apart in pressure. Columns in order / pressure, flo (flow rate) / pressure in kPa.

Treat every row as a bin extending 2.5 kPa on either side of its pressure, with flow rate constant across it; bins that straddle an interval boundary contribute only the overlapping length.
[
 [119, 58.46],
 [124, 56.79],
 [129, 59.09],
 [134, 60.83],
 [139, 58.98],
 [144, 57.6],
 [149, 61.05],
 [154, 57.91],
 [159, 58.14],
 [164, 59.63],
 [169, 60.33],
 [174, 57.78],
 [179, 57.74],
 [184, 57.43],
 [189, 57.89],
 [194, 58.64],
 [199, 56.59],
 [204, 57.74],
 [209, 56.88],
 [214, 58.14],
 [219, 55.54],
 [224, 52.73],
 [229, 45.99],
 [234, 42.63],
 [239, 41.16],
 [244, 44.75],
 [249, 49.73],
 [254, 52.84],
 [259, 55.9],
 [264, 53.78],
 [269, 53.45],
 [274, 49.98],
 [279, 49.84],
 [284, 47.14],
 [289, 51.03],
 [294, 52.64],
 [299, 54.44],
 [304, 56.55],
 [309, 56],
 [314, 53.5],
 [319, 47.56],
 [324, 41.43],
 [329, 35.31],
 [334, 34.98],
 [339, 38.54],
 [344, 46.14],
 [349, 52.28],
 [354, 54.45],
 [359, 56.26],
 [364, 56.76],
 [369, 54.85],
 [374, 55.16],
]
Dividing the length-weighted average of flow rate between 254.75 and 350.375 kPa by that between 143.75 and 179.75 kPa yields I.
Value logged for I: 0.83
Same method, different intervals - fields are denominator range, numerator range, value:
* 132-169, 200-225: 0.95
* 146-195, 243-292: 0.87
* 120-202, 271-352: 0.82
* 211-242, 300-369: 0.99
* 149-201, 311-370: 0.81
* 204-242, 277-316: 1.04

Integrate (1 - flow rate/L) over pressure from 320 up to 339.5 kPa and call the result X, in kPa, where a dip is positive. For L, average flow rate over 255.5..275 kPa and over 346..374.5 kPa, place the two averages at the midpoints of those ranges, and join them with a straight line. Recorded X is 5.8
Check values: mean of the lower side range 53.5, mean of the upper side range 54.8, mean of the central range 38.2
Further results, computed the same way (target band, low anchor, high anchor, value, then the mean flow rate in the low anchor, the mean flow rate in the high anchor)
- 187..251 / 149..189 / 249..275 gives 4.0 kPa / 58.6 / 53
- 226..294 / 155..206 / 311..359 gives 3.1 kPa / 58.2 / 45.6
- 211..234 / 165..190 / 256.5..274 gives 1.6 kPa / 58.3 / 53.7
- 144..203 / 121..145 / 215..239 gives -4.3 kPa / 58.7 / 48.9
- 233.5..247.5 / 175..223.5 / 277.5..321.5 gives 3.0 kPa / 57.2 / 52.1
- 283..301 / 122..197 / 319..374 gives -0.3 kPa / 58.7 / 47.5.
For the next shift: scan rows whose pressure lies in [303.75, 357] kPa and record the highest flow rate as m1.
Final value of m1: 56.55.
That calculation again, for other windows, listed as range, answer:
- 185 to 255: 58.64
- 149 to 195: 61.05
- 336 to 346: 46.14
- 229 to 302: 55.9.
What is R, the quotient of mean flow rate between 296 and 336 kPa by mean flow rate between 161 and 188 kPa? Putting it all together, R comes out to 0.81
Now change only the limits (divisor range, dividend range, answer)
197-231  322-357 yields 0.79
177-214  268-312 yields 0.91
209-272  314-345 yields 0.82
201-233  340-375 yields 0.98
